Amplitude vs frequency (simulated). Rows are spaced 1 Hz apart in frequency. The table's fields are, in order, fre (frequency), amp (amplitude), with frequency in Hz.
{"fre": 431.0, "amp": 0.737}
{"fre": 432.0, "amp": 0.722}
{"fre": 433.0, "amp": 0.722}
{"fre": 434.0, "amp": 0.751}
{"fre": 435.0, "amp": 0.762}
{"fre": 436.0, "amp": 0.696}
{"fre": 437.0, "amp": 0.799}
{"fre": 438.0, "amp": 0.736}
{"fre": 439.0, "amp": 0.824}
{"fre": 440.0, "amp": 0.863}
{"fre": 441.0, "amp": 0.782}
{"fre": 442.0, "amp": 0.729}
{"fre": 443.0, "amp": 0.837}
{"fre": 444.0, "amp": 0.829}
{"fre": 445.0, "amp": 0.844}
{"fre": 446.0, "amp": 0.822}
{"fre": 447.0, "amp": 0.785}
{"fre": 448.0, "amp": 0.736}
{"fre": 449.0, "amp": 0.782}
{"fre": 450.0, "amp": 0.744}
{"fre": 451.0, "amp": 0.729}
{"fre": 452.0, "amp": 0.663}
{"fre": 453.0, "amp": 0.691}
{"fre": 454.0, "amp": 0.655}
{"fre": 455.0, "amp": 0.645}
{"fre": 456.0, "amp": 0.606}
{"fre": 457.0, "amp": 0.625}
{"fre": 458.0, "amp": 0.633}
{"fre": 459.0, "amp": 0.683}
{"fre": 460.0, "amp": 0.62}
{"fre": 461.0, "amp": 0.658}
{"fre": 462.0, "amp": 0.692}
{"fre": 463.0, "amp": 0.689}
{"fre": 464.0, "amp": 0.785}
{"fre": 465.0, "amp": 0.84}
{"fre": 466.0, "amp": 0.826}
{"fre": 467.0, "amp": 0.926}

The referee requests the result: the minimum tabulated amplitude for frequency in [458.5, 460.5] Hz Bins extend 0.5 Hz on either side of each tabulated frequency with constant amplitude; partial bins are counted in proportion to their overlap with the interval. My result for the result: 0.62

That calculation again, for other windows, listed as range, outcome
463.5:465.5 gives 0.785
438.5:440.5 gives 0.824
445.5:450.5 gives 0.736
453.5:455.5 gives 0.645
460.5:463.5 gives 0.658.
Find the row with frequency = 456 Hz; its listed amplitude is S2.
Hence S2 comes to 0.606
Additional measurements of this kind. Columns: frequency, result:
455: 0.645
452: 0.663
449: 0.782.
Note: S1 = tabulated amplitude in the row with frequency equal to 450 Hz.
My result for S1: 0.744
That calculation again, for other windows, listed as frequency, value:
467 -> 0.926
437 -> 0.799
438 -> 0.736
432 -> 0.722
